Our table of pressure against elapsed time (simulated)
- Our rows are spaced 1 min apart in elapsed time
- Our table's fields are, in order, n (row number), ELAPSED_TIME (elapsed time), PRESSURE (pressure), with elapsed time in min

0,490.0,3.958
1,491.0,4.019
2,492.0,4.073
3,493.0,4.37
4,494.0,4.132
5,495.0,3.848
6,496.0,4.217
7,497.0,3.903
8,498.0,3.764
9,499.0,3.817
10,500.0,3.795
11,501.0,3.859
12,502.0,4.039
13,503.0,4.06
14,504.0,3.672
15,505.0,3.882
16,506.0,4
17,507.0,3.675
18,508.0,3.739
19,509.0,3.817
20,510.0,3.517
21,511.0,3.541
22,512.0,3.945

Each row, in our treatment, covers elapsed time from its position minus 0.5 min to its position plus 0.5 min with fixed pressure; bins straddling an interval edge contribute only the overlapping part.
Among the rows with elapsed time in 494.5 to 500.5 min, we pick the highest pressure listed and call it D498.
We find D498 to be 4.217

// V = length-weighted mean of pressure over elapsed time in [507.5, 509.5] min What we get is 3.78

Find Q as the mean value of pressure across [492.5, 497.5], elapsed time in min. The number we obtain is 4.09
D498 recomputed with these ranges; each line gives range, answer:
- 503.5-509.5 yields 4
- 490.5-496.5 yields 4.37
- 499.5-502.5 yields 4.039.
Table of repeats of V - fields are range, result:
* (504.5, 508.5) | 3.82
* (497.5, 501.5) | 3.81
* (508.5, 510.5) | 3.67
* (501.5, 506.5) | 3.93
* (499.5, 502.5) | 3.9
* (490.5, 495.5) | 4.09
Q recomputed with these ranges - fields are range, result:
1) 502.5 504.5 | 3.87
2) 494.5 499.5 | 3.91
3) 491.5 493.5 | 4.22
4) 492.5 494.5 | 4.25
